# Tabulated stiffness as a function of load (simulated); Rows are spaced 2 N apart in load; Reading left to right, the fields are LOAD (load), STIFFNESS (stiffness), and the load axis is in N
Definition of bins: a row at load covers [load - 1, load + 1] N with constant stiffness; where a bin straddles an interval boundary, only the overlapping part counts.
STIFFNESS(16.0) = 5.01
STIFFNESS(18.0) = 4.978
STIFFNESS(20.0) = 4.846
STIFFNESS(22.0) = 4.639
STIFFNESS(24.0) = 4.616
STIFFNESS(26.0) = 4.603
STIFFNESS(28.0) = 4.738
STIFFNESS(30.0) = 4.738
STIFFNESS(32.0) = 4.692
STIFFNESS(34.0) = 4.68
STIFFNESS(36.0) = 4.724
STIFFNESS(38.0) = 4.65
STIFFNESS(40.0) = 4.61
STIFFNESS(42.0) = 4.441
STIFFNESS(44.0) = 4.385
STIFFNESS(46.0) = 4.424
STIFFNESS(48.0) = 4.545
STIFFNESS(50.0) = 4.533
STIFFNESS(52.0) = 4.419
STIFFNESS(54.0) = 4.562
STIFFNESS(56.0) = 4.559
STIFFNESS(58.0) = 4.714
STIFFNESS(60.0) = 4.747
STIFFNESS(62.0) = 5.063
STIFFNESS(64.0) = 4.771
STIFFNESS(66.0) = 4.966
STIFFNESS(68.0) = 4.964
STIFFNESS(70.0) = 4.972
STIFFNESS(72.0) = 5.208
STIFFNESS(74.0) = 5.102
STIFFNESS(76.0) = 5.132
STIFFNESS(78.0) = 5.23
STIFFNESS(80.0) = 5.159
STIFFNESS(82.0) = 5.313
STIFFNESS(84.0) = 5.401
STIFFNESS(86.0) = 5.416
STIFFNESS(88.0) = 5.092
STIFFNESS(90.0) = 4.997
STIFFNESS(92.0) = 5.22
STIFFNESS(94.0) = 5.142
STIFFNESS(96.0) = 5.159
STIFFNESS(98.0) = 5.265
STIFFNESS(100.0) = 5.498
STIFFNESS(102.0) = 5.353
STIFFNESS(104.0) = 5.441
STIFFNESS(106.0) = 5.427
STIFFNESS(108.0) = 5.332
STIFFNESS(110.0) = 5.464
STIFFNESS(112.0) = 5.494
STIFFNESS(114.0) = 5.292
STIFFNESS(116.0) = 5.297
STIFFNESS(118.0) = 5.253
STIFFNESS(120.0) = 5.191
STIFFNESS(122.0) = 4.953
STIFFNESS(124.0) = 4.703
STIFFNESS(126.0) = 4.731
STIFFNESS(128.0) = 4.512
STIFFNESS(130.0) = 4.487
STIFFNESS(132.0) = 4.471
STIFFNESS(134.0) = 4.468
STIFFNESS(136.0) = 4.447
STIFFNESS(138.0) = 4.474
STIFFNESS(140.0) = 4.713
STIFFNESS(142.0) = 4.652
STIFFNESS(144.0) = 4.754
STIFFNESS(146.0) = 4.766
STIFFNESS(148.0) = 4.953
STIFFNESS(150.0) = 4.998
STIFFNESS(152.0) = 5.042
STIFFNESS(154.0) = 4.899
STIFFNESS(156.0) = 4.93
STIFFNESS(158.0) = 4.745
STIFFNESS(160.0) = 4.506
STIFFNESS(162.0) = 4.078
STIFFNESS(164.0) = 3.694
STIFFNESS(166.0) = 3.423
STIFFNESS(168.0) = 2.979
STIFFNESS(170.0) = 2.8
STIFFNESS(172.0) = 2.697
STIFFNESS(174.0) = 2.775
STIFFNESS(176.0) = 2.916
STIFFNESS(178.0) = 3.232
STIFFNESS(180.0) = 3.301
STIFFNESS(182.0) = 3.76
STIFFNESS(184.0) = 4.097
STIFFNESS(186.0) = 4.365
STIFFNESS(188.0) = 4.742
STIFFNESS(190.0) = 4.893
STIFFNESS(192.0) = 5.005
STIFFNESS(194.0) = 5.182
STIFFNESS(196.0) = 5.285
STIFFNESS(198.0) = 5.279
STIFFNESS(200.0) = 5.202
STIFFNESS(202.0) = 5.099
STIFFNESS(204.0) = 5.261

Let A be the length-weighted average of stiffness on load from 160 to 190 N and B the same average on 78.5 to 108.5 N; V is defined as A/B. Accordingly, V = 0.7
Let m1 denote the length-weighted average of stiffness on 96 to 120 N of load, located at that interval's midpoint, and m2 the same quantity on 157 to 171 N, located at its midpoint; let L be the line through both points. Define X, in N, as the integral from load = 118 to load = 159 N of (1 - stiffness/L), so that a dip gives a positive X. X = -2.81 N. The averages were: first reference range 5.36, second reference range 3.75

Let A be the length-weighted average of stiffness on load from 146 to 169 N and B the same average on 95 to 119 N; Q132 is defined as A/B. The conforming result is 0.82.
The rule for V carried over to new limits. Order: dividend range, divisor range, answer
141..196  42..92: 0.85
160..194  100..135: 0.74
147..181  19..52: 0.84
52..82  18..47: 1.06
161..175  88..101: 0.62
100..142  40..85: 1.03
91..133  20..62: 1.11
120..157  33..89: 0.98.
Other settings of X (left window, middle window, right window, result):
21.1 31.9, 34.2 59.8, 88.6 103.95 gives 1.48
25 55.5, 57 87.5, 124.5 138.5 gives -3.46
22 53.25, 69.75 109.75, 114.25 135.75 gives -4.50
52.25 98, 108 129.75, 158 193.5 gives -2.86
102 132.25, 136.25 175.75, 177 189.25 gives 2.25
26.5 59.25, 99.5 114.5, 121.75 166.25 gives -2.68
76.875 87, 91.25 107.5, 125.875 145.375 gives -0.82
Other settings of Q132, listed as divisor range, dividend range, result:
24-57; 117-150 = 1.03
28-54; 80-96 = 1.14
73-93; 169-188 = 0.65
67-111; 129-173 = 0.82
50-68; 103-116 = 1.14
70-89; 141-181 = 0.77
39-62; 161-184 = 0.72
